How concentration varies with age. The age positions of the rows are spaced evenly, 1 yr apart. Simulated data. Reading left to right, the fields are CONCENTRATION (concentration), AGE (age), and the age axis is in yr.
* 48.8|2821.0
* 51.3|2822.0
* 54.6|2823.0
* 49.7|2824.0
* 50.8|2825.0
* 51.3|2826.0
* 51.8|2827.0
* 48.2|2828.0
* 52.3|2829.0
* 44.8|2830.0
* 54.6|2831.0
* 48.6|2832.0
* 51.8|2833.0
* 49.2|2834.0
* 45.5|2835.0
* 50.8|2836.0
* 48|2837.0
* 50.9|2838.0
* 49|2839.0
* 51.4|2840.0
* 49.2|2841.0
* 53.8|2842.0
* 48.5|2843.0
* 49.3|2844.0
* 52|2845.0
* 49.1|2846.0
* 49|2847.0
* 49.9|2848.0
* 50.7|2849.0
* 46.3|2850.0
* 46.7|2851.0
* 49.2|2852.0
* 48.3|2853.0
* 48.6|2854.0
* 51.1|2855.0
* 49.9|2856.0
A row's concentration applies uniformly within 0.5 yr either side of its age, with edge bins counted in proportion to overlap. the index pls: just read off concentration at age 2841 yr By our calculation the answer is 49.2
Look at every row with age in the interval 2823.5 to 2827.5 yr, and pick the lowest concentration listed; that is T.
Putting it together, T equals 49.7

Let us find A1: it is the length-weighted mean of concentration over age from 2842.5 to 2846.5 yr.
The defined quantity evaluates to 49.7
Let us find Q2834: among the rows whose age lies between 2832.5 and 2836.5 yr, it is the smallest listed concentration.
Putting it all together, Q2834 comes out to 45.5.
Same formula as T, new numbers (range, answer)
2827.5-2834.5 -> 44.8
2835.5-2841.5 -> 48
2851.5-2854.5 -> 48.3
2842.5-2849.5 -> 48.5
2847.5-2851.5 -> 46.3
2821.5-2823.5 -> 51.3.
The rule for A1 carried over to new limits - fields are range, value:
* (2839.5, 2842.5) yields 51.5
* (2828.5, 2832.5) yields 50.1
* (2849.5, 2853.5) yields 47.6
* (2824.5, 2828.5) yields 50.5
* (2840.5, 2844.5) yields 50.2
